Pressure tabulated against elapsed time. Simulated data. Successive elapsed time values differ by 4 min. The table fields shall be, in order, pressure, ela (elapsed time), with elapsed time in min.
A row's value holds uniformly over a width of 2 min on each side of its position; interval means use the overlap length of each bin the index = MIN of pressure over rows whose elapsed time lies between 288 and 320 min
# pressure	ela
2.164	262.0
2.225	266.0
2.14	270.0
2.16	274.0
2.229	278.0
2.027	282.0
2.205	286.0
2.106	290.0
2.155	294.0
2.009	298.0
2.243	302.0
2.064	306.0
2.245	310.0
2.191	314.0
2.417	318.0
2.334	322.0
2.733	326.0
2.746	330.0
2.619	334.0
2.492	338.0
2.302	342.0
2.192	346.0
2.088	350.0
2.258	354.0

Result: 2.009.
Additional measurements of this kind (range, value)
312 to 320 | 2.191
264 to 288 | 2.027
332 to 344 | 2.302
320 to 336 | 2.334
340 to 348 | 2.192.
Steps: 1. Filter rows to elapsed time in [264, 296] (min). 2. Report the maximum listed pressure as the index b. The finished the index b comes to 2.229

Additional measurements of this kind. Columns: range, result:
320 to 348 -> 2.746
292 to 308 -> 2.243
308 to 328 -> 2.733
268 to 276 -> 2.16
